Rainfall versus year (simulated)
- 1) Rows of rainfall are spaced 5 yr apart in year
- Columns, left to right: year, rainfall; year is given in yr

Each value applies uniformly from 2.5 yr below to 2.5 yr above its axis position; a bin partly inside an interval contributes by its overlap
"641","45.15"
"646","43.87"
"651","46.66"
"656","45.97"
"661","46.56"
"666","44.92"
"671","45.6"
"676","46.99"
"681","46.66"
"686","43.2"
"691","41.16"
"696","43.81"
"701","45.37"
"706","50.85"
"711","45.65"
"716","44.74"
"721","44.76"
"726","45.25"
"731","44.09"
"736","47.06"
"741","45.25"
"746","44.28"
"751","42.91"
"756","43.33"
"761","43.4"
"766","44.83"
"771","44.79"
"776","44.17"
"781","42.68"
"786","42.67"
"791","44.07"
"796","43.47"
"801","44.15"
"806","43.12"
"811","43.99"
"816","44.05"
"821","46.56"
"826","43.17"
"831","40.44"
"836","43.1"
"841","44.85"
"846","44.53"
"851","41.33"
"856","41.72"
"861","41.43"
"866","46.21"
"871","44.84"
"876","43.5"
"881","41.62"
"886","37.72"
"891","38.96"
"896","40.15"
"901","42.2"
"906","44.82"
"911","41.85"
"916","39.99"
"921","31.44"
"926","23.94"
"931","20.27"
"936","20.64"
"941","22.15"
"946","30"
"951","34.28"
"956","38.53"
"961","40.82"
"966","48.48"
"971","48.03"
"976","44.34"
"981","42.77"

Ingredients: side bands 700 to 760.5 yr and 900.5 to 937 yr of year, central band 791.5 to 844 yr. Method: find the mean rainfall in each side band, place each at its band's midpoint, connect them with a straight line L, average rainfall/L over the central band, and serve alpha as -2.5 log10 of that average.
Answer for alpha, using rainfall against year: -0.11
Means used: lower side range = 45.2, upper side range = 33.2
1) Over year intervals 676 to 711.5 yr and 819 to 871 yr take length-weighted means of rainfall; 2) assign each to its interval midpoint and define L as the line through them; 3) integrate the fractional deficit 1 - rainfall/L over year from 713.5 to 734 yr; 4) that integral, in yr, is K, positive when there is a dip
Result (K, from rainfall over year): 0.1 yr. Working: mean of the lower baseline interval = 45.3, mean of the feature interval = 44.8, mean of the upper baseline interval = 43.4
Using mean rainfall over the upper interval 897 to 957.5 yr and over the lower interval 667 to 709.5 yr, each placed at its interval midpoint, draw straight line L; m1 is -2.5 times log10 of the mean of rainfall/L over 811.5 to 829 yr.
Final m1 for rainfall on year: -0.16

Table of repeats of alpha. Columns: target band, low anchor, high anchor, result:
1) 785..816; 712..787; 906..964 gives -0.070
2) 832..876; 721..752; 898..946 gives -0.184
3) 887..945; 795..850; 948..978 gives 0.269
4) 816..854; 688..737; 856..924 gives -0.028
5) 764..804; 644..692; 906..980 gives -0.072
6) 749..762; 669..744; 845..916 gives 0.030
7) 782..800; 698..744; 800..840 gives 0.021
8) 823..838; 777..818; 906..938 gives -0.056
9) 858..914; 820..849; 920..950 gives -0.239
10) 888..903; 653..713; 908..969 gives -0.151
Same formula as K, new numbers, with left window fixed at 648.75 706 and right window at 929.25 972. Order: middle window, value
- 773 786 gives -0.8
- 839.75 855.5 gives -2.2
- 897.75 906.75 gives -1.9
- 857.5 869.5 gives -2.1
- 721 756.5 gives -1.6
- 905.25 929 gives -0.3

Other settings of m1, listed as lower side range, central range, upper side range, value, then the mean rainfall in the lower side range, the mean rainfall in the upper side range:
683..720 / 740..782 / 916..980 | -0.04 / 45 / 34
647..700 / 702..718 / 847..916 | -0.06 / 45.1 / 42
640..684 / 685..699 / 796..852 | 0.07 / 45.8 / 43.6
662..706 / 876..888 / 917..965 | -0.21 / 45.1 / 30.1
